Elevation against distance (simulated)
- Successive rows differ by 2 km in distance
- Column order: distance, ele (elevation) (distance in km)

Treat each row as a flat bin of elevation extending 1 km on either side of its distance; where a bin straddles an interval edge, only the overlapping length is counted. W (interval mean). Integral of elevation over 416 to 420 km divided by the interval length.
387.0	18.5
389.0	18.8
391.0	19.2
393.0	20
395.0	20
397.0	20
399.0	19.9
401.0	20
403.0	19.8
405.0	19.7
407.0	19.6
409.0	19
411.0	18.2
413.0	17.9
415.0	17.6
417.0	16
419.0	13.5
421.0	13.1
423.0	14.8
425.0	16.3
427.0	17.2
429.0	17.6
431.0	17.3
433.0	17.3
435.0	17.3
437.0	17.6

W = 14.8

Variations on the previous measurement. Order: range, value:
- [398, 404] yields 19.9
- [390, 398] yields 19.8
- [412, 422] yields 15.6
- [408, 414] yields 18.4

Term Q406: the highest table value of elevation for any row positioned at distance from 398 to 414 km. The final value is 20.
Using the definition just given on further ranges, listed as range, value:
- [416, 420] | 16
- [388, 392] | 19.2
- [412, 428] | 17.9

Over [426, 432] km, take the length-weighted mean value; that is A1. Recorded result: 17.4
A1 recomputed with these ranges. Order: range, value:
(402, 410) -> 19.5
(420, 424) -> 13.9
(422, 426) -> 15.6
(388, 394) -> 19.3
